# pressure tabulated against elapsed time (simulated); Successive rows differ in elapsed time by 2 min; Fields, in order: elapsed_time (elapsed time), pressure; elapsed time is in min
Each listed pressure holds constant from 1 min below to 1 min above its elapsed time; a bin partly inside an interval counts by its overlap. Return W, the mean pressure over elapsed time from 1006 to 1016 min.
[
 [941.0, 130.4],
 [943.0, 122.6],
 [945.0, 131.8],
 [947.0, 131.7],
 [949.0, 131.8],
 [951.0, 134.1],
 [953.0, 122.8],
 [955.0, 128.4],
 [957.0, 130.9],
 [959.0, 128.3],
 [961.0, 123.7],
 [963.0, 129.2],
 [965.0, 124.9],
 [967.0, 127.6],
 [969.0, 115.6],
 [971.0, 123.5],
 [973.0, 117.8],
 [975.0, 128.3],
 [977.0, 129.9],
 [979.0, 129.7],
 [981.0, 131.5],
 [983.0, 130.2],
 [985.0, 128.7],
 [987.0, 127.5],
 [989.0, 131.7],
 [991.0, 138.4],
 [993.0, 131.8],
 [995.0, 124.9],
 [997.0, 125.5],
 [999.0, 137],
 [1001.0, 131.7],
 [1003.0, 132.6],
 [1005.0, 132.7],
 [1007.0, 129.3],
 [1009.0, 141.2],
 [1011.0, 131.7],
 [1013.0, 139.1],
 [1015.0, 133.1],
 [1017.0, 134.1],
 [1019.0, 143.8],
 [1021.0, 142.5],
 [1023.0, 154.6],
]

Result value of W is 135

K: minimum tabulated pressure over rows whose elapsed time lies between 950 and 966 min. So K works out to 122.8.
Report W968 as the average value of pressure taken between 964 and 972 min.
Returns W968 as 123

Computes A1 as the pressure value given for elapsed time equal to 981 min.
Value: 131.5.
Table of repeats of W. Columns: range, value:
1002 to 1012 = 134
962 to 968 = 127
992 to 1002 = 130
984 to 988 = 128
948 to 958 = 130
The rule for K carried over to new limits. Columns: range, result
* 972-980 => 117.8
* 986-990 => 127.5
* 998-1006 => 131.7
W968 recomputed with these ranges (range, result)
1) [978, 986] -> 130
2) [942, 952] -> 130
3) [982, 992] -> 131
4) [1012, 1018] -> 135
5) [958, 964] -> 127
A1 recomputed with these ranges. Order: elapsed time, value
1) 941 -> 130.4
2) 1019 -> 143.8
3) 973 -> 117.8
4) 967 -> 127.6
